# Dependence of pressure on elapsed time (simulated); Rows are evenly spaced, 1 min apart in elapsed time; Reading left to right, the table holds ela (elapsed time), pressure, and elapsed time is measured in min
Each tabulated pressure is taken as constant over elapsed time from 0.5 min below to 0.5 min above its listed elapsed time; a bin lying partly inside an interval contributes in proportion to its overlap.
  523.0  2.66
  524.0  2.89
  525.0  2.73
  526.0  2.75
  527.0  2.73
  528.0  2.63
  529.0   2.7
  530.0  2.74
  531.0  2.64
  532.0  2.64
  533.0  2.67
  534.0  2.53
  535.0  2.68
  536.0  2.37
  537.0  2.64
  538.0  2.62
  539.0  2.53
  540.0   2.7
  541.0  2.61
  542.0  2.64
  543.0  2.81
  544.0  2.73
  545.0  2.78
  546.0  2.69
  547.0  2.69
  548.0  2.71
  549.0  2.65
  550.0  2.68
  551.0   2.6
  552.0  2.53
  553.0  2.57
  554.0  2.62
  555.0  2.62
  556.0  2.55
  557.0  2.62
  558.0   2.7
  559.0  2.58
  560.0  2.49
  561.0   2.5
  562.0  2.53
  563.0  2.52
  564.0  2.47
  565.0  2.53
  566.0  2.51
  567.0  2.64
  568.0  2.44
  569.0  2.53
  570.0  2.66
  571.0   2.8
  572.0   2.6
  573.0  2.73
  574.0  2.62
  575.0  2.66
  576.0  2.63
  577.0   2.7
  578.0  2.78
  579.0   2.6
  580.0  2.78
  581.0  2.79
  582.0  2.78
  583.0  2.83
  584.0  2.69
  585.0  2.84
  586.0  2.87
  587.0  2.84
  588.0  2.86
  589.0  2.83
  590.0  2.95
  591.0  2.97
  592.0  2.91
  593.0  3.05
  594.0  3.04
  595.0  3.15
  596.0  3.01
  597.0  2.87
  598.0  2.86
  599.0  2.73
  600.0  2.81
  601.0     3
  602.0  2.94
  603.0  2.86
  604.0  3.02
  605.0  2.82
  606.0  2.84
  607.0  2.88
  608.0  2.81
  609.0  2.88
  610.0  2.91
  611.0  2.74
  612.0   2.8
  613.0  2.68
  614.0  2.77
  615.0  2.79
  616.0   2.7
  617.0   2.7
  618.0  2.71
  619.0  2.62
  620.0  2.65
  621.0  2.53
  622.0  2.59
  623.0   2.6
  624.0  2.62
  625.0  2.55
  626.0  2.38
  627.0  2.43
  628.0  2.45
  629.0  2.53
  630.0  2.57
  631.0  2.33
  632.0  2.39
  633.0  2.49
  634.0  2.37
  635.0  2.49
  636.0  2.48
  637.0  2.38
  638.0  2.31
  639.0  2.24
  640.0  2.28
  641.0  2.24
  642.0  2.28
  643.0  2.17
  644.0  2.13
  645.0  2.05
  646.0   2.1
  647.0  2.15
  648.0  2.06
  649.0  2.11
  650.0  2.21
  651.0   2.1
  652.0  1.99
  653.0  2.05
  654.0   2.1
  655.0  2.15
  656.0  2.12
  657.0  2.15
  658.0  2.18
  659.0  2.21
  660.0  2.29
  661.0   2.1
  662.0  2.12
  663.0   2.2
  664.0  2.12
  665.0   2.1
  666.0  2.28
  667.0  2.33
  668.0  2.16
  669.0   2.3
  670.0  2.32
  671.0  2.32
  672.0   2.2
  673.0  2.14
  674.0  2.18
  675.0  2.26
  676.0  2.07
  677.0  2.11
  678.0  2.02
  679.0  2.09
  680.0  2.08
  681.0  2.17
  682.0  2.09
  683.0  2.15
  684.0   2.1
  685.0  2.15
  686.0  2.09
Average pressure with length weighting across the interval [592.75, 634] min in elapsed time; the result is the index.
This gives 2.73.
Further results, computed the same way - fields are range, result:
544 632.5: 2.71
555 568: 2.55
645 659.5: 2.12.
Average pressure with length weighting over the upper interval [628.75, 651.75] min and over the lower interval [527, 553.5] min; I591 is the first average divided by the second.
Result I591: 0.86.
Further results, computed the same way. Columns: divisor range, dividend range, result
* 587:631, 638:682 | 0.78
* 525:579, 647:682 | 0.82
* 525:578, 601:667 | 0.93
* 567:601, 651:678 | 0.78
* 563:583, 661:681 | 0.82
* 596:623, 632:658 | 0.79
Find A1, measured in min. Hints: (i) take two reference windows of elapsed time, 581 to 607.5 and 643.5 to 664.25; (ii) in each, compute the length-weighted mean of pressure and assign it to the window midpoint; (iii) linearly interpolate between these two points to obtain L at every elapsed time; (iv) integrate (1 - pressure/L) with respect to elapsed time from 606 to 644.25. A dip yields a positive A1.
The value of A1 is -0.7 min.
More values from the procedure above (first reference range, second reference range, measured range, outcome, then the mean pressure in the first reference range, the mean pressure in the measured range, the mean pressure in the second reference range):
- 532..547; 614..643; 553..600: -2.6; 2.64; 2.72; 2.49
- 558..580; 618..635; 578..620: -4.7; 2.6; 2.84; 2.51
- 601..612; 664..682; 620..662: 3.7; 2.87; 2.29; 2.18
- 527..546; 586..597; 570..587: 0.9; 2.65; 2.73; 2.95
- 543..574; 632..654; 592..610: -3.7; 2.61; 2.92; 2.22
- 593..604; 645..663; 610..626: -0.1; 2.94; 2.67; 2.13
